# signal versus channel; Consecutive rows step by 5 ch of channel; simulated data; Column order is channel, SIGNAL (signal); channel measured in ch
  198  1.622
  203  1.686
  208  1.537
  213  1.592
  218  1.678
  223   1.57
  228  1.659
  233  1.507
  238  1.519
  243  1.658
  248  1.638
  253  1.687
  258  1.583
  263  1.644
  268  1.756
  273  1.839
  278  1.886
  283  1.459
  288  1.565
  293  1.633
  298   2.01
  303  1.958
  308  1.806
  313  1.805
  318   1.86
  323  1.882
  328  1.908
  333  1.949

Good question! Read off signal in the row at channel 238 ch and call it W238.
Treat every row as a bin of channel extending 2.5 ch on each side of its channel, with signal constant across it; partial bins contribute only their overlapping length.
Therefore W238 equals 1.519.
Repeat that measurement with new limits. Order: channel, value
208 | 1.537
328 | 1.908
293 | 1.633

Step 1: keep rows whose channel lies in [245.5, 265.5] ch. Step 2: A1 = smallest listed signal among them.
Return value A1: 1.583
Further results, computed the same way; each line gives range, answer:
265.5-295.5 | 1.459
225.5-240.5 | 1.507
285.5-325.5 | 1.565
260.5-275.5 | 1.644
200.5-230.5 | 1.537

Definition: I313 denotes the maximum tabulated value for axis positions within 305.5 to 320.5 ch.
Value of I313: 1.86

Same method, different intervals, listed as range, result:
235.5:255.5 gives 1.687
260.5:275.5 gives 1.839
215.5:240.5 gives 1.678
